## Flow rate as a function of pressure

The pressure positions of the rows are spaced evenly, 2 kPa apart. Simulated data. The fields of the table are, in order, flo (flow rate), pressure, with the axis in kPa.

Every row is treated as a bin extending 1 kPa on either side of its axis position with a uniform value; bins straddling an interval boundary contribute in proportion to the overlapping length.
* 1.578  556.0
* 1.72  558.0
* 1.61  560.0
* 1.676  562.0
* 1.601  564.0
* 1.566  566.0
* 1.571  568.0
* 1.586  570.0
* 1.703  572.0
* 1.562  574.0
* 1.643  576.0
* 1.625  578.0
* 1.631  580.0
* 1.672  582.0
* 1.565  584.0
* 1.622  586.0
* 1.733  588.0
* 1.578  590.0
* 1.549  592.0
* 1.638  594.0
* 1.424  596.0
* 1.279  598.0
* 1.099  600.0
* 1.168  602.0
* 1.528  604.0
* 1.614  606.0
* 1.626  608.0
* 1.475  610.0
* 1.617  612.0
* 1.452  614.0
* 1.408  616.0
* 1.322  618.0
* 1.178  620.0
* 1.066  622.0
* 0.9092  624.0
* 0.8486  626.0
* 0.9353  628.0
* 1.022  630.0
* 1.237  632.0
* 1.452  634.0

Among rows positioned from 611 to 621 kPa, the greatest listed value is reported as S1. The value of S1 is 1.617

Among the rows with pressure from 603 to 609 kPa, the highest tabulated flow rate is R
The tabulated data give 1.626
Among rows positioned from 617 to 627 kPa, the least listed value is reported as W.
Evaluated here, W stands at 0.8486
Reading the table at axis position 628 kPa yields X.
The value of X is 0.9353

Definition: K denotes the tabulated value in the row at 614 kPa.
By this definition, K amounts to 1.452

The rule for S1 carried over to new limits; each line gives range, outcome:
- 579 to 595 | 1.733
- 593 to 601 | 1.638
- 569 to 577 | 1.703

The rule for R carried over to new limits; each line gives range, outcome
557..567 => 1.72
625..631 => 1.022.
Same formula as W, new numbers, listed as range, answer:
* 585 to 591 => 1.578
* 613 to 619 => 1.322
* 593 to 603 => 1.099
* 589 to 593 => 1.549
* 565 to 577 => 1.562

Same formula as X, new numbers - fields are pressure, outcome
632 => 1.237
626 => 0.8486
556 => 1.578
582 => 1.672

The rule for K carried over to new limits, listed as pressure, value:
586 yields 1.622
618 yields 1.322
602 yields 1.168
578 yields 1.625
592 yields 1.549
